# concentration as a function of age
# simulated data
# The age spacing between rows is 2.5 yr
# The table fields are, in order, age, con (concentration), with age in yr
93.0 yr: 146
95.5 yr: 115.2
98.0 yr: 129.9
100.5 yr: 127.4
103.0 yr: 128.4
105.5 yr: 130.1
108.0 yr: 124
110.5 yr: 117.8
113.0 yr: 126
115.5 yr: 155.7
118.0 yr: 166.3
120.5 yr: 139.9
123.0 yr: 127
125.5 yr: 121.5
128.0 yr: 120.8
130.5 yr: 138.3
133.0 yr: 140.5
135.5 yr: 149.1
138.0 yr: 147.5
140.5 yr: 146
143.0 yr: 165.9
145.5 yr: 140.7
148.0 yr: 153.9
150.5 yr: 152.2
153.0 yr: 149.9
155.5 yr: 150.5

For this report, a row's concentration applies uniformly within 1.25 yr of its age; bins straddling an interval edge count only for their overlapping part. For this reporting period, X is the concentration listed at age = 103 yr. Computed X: 128.4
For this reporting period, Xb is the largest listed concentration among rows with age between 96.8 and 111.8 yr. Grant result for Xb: 130.1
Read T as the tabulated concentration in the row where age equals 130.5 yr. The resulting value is 138.3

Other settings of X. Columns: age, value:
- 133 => 140.5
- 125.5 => 121.5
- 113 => 126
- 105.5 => 130.1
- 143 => 165.9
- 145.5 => 140.7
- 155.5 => 150.5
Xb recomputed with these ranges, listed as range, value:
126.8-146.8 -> 165.9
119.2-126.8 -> 139.9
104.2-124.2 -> 166.3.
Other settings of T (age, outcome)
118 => 166.3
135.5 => 149.1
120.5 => 139.9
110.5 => 117.8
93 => 146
